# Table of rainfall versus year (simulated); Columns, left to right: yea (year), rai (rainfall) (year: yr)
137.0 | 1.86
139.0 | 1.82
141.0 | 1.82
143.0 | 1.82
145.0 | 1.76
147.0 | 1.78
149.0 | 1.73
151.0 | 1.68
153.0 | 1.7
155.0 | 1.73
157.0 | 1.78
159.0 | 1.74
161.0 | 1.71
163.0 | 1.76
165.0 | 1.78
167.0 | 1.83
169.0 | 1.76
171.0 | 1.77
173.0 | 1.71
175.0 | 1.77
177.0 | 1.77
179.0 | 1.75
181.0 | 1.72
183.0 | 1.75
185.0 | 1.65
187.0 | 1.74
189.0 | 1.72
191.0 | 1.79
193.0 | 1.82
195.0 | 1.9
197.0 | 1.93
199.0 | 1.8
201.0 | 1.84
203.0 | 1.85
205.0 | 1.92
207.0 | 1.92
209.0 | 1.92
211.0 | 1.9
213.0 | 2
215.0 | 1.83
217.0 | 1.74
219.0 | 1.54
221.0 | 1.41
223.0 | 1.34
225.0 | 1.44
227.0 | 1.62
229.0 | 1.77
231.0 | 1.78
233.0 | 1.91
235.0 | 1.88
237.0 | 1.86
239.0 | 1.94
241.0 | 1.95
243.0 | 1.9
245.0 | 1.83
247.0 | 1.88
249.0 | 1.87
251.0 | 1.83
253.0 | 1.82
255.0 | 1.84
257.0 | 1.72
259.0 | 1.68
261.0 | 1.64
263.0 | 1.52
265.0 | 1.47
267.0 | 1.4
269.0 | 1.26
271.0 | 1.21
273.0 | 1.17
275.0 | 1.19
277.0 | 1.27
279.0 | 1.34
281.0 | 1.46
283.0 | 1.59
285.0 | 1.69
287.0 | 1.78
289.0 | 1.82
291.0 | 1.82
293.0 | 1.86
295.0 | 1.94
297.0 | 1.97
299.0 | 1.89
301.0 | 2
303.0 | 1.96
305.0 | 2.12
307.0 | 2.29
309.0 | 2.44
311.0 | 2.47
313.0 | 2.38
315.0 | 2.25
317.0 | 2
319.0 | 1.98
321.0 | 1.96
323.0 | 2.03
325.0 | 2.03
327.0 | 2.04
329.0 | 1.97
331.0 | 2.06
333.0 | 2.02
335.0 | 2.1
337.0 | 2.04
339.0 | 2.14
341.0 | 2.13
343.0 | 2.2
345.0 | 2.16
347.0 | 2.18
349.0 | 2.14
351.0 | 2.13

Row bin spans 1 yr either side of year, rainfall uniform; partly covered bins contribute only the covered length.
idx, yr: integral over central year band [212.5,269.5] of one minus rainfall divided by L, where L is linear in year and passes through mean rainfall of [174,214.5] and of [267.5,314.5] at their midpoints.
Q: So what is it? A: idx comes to 2.8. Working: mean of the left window 1.82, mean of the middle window 1.71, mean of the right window 1.78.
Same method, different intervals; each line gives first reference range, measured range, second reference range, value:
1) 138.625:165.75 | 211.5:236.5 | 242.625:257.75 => 1.63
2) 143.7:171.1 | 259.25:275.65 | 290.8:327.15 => 5.06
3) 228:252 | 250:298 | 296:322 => 9.66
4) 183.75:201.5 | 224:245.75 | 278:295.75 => -0.69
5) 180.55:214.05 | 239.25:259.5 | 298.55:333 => 1.20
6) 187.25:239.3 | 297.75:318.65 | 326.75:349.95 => -1.52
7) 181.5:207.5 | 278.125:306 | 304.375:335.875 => 3.50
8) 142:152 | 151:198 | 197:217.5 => 1.25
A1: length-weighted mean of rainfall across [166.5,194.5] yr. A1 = 1.75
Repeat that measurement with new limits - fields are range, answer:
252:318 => 1.77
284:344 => 2.05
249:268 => 1.67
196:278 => 1.7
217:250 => 1.74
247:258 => 1.82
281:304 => 1.83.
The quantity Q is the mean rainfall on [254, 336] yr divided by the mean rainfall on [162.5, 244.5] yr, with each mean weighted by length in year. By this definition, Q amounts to 1.02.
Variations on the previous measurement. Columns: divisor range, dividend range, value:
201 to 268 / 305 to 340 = 1.21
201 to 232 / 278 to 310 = 1.08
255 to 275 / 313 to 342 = 1.42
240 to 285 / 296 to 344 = 1.33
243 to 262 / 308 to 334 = 1.18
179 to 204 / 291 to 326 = 1.16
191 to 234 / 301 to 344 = 1.20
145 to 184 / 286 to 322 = 1.17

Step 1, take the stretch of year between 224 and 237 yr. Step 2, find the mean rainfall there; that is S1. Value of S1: 1.74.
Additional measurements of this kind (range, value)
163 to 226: 1.76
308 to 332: 2.13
